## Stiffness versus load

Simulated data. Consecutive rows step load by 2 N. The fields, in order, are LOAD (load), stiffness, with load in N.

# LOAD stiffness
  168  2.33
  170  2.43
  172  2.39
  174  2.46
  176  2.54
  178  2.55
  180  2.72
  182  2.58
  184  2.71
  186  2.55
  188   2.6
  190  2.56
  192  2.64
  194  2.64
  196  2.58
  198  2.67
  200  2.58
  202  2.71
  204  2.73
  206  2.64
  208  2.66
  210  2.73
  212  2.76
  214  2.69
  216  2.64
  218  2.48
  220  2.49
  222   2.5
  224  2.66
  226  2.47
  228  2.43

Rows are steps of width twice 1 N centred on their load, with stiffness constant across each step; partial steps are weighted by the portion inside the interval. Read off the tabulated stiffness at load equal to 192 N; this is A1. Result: 2.64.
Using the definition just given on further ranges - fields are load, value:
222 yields 2.5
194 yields 2.64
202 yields 2.71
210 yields 2.73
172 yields 2.39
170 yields 2.43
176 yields 2.54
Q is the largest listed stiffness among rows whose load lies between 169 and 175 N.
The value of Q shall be 2.46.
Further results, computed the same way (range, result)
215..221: 2.64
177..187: 2.72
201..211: 2.73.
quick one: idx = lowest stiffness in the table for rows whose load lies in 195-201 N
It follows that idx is 2.58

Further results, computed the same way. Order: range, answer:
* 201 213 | 2.64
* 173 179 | 2.46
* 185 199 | 2.55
